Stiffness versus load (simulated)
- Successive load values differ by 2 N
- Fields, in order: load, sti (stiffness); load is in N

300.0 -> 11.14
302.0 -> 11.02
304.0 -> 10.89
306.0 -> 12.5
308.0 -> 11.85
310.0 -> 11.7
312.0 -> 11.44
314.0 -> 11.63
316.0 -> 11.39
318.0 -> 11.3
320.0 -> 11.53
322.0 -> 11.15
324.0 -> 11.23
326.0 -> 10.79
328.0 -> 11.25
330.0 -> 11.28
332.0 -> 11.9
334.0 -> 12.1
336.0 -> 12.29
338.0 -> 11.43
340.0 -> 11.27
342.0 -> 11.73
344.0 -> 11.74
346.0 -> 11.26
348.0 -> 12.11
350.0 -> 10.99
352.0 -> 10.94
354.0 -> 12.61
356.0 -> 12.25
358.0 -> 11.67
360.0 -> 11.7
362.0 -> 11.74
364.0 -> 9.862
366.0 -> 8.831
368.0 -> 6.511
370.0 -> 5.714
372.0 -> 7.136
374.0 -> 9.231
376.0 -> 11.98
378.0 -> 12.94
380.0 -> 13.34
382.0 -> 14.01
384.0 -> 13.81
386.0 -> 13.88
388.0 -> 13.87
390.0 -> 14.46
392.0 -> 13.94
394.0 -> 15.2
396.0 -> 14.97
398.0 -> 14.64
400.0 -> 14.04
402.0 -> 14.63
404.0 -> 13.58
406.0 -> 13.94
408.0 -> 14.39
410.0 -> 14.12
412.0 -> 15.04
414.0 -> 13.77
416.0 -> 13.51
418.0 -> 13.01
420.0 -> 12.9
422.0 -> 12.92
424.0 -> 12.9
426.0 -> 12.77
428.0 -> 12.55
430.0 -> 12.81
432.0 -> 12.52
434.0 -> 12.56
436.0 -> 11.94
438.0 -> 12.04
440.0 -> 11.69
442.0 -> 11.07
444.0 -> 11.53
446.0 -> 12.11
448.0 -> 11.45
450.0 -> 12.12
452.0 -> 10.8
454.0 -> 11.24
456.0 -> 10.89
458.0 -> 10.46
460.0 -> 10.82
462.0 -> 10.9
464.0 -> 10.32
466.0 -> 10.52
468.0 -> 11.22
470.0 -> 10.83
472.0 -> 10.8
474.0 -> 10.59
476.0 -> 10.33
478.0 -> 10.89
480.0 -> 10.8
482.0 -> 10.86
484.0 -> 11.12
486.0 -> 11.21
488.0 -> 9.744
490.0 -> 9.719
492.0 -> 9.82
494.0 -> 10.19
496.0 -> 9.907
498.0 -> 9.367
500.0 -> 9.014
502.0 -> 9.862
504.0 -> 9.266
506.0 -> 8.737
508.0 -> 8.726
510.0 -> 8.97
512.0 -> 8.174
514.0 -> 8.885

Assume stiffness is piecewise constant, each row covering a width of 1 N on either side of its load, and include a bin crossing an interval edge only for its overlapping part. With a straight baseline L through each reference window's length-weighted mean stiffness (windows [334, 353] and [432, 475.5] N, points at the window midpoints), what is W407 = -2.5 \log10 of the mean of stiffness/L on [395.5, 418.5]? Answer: -0.24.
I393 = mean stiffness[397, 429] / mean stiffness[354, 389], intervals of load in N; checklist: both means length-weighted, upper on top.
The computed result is 1.2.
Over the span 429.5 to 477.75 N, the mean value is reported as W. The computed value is 11.3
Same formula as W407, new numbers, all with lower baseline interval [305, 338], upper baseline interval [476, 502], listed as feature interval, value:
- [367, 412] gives -0.16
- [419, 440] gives -0.17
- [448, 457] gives -0.08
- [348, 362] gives -0.04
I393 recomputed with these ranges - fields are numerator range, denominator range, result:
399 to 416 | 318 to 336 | 1.24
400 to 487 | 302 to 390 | 1.06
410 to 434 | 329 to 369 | 1.17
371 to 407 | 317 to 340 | 1.16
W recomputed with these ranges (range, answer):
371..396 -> 12.9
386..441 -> 13.5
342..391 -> 11.4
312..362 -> 11.6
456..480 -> 10.7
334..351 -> 11.6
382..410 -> 14.2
